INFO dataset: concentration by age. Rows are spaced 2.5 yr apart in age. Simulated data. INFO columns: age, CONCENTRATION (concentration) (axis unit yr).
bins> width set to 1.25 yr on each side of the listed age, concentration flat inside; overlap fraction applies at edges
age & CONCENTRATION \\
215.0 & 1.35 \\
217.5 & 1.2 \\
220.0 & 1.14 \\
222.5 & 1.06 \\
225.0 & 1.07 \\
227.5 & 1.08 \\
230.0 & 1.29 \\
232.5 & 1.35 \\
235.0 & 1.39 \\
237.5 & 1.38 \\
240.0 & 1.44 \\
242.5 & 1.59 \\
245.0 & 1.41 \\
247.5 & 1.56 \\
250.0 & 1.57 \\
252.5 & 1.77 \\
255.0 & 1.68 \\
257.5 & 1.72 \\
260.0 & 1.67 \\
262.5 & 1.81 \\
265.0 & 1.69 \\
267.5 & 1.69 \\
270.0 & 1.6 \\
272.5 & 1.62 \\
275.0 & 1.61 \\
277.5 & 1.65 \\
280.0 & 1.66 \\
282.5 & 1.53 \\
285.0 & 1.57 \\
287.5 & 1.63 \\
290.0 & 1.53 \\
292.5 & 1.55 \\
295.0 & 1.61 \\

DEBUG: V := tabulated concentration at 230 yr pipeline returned 1.29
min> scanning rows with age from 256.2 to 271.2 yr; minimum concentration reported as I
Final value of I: 1.6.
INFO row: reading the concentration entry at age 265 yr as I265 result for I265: 1.69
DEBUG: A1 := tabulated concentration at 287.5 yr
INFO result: 1.63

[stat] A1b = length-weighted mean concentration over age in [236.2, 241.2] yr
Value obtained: 1.41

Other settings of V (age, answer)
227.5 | 1.08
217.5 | 1.2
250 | 1.57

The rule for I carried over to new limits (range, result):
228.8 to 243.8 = 1.29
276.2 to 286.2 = 1.53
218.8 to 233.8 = 1.06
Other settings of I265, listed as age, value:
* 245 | 1.41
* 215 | 1.35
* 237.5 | 1.38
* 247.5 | 1.56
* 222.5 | 1.06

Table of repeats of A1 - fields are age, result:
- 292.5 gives 1.55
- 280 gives 1.66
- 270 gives 1.6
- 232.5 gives 1.35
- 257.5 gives 1.72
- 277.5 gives 1.65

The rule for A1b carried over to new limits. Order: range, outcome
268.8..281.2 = 1.63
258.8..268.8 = 1.71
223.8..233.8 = 1.2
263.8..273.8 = 1.65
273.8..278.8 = 1.63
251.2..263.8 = 1.73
